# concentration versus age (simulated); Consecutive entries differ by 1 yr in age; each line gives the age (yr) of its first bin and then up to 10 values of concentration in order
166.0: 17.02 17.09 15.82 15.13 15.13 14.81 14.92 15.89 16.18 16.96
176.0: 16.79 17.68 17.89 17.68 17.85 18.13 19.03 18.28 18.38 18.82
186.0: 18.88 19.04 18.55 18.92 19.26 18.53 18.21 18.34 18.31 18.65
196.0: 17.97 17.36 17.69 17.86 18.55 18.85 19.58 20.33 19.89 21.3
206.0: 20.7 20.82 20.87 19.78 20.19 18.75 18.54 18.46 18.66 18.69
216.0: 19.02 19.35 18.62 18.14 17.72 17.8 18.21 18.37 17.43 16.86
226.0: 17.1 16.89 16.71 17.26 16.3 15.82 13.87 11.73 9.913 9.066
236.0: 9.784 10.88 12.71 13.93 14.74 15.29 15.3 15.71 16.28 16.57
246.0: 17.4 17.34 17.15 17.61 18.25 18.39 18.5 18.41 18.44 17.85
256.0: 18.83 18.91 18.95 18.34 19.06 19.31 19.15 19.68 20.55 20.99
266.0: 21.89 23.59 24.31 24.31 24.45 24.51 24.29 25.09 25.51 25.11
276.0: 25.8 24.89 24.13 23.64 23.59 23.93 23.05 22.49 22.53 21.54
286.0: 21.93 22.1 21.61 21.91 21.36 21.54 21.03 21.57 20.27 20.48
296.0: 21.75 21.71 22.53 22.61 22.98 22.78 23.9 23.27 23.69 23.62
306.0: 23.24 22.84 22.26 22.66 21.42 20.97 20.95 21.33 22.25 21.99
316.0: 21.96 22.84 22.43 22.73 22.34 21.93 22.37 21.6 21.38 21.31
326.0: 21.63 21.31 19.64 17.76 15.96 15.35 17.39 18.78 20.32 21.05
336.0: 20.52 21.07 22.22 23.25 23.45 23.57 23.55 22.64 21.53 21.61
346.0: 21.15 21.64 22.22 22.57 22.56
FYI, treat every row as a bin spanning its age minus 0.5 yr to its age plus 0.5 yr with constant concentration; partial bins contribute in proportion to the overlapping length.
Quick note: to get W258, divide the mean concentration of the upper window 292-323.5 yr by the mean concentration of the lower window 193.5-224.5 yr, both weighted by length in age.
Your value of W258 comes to 1.17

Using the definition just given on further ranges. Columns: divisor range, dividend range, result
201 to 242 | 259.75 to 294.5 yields 1.33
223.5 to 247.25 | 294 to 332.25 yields 1.46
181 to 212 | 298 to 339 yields 1.13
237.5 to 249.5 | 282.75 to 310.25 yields 1.40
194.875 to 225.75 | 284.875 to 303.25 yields 1.16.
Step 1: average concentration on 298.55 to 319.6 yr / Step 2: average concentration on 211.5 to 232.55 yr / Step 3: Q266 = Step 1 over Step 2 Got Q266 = 1.3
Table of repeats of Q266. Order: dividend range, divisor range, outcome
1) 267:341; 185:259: 1.27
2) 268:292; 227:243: 1.71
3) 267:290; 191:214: 1.24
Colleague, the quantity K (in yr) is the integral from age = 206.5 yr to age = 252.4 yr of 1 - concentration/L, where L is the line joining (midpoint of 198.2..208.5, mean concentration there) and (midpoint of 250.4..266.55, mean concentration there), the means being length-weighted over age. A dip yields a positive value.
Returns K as 6.7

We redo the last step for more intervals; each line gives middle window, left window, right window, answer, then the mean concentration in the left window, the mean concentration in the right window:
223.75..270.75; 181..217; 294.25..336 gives 6.41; 19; 21.4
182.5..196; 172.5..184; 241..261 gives -0.81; 17.5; 17.7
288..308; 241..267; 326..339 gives -3.38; 18.4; 19.5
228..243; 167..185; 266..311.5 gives 4.90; 16.9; 22.9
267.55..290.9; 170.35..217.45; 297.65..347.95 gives -3.38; 18.5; 21.6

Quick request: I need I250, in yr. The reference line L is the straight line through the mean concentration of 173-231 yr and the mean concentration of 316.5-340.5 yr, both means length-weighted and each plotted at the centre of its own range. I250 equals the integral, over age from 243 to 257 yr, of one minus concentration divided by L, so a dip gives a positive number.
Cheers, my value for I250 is 1.1 yr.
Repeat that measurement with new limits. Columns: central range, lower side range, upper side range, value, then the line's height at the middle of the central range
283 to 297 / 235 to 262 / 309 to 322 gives -1.15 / 19.9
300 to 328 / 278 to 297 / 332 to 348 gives -0.48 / 21.8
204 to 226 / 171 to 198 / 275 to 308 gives 0.32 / 19.2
